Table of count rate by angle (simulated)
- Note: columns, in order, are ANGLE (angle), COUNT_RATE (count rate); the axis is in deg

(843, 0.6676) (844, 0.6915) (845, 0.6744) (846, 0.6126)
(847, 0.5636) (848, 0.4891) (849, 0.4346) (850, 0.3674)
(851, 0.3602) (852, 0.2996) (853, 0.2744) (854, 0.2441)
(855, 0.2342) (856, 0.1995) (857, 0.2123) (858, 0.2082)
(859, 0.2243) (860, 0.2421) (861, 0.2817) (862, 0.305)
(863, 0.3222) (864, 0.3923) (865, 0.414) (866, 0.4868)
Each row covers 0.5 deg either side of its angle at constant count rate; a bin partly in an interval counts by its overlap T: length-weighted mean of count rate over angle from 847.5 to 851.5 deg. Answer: 0.413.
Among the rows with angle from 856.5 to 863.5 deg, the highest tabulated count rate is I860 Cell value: 0.3222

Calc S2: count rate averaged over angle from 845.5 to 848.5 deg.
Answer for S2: 0.555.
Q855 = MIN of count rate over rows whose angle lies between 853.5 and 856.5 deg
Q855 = 0.1995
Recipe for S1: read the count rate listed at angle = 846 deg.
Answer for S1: 0.6126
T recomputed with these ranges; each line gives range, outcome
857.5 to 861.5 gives 0.239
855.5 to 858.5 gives 0.207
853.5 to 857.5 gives 0.223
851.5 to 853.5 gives 0.287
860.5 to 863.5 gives 0.303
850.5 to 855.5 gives 0.282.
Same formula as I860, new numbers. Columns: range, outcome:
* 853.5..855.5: 0.2441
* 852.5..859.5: 0.2744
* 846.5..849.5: 0.5636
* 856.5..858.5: 0.2123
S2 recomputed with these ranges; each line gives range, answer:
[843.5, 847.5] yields 0.636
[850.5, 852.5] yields 0.33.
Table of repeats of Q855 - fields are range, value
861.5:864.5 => 0.305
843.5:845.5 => 0.6744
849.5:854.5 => 0.2441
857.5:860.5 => 0.2082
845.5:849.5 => 0.4346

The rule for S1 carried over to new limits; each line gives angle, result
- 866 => 0.4868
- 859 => 0.2243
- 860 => 0.2421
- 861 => 0.2817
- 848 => 0.4891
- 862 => 0.305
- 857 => 0.2123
